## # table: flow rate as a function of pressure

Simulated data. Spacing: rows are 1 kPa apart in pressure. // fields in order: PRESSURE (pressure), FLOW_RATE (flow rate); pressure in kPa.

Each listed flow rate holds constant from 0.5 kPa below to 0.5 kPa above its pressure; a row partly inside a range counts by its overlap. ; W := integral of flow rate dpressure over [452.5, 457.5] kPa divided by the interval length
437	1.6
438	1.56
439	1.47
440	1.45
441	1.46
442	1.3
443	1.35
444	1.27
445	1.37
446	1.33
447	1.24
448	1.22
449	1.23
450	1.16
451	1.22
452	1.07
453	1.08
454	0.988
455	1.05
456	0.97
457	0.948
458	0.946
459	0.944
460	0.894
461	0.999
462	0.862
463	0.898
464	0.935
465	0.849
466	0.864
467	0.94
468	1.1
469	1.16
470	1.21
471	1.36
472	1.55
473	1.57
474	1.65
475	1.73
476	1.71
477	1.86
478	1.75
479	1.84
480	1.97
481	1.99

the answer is 1.01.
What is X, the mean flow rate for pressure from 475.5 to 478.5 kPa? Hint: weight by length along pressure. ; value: 1.77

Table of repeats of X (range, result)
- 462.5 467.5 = 0.897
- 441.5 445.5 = 1.32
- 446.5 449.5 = 1.23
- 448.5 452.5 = 1.17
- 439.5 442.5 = 1.4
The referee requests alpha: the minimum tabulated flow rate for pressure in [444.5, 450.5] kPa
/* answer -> 1.16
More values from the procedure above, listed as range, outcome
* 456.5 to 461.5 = 0.894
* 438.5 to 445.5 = 1.27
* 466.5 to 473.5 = 0.94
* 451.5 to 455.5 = 0.988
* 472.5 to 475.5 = 1.57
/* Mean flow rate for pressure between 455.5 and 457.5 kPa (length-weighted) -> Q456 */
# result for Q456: 0.959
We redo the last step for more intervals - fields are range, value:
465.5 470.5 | 1.05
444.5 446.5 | 1.35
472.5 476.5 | 1.67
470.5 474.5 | 1.53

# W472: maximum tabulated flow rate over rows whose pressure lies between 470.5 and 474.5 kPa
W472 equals 1.65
